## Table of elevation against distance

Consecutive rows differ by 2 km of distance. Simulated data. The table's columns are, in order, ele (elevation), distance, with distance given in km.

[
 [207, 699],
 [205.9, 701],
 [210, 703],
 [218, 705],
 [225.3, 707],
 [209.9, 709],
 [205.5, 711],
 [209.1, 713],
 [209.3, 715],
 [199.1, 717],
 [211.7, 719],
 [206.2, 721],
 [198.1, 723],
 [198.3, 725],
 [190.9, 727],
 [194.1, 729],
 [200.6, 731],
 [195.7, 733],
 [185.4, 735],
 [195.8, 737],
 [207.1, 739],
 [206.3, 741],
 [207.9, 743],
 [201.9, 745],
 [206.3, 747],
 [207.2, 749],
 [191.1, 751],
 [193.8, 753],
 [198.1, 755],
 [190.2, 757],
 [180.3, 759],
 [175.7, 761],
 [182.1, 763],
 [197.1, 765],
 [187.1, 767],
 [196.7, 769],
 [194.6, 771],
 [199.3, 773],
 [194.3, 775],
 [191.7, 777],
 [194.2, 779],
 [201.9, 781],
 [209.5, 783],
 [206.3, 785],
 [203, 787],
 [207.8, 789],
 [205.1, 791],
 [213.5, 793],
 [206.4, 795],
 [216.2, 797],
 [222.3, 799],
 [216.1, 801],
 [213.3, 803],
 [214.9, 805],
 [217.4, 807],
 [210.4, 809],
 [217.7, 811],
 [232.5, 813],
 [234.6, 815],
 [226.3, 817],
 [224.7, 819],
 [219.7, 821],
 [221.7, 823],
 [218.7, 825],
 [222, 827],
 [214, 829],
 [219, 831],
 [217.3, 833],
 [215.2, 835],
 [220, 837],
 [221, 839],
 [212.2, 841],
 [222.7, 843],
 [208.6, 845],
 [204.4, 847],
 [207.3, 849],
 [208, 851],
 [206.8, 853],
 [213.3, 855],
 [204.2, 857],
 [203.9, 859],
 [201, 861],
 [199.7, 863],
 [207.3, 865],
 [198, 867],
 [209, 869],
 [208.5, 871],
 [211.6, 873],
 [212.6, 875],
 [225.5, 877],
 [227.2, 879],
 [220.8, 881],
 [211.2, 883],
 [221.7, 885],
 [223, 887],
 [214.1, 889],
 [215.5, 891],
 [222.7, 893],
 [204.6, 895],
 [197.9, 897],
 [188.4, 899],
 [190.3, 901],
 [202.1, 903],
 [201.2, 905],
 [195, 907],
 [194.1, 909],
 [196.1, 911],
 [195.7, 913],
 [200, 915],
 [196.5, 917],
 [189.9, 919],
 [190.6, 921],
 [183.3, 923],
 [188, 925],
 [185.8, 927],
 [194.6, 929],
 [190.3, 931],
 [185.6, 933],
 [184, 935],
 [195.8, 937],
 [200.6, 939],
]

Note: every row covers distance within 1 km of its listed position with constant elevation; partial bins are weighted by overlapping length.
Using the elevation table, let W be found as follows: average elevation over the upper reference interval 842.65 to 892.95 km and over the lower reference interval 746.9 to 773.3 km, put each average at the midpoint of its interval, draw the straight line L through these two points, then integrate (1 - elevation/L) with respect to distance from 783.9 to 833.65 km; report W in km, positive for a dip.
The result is -3.9 km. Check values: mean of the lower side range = 192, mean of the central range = 217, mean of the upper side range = 212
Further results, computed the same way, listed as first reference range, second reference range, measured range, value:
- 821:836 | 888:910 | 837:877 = 0.5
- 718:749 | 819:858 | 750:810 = 1.7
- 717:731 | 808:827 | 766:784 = 1.3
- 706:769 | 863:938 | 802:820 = -1.9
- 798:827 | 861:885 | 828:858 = 0.5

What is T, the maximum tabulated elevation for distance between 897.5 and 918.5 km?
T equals 202.1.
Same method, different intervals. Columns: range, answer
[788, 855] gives 234.6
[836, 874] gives 222.7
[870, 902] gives 227.2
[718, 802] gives 222.3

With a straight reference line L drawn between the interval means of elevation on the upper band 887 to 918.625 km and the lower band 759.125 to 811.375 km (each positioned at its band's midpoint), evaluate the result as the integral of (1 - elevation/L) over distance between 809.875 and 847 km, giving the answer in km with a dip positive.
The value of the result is -3.2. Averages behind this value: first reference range 203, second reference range 201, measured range 220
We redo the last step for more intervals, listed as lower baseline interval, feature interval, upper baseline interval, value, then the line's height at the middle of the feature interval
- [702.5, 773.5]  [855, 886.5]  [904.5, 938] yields -2.8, 194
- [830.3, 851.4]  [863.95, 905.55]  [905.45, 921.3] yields -1.5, 203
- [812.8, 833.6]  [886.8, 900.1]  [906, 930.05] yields -0.5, 200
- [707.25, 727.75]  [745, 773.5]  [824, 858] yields 2.0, 208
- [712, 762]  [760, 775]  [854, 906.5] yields 0.7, 201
